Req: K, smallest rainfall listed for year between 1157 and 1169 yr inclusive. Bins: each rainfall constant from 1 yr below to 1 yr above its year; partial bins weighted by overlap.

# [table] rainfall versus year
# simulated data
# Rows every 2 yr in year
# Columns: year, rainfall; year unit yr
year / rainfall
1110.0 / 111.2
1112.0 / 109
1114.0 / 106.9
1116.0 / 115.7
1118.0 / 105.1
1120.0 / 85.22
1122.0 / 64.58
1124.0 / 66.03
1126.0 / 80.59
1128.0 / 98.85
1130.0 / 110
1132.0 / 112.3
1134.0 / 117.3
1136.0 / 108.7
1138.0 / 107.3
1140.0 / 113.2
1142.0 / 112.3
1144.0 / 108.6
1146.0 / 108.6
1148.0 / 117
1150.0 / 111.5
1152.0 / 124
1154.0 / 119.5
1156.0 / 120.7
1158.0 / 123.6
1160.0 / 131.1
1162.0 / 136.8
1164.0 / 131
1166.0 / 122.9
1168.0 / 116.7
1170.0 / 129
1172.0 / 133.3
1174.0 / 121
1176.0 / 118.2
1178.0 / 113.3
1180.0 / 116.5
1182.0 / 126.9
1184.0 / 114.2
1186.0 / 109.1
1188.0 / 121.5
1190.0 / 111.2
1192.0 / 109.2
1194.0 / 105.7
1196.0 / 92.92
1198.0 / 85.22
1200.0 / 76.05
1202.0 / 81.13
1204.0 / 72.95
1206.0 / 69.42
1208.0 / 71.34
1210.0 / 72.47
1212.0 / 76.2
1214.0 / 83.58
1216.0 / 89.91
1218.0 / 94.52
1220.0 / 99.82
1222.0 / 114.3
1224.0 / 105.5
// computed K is 116.7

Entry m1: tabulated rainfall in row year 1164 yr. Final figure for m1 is 131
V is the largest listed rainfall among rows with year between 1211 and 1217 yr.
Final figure 89.91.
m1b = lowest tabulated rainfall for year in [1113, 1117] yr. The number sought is 106.9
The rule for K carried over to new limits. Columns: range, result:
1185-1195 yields 105.7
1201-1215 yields 69.42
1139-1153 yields 108.6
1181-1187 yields 109.1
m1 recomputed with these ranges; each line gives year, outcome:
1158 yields 123.6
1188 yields 121.5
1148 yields 117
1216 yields 89.91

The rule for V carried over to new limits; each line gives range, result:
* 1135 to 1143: 113.2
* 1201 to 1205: 81.13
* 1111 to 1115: 109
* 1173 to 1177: 121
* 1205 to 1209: 71.34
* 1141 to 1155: 124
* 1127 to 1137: 117.3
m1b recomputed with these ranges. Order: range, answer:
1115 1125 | 64.58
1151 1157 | 119.5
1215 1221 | 89.91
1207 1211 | 71.34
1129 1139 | 107.3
